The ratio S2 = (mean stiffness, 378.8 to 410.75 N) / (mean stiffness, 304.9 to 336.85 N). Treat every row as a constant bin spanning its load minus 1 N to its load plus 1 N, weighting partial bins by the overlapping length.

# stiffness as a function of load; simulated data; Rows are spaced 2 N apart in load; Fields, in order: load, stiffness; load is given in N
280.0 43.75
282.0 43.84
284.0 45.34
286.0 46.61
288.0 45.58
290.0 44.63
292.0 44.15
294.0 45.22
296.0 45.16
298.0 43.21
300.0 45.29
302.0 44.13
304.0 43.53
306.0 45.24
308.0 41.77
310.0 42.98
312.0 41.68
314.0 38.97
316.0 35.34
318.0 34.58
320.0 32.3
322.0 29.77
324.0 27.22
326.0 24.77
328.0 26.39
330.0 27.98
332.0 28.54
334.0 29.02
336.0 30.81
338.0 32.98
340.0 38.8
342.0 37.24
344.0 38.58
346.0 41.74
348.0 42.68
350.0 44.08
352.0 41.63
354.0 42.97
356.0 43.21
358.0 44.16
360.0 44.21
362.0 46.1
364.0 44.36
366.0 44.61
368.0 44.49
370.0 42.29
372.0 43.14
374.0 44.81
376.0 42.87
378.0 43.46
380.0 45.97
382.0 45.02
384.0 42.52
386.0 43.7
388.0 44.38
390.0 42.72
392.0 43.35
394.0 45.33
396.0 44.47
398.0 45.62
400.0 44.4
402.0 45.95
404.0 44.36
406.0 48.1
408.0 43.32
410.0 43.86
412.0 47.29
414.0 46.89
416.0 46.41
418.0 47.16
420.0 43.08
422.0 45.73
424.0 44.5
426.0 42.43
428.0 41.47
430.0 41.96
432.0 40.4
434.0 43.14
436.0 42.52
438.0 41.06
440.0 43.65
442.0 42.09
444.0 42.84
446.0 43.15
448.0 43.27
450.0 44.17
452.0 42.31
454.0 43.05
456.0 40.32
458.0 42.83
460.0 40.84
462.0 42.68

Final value 1.33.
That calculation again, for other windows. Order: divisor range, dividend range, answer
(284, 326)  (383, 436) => 1.09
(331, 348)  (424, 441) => 1.20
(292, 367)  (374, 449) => 1.14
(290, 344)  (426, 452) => 1.15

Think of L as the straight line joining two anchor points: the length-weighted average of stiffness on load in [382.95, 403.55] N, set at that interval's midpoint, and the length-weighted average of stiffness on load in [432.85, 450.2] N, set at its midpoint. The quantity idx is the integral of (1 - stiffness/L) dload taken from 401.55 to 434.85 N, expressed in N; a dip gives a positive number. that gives -0.73 N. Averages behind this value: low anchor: 44.2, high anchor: 42.8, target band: 44.5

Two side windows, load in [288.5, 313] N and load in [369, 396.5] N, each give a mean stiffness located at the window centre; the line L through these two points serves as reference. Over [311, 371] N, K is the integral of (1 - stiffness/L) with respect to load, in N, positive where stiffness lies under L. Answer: 8.9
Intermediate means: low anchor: 43.9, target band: 37.4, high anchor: 43.8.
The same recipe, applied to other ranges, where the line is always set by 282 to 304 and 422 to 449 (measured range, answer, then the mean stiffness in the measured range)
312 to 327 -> 4.0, 32.5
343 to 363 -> 0.4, 42.9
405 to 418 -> -0.9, 46.1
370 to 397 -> -0.3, 43.9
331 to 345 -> 3.3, 33.7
